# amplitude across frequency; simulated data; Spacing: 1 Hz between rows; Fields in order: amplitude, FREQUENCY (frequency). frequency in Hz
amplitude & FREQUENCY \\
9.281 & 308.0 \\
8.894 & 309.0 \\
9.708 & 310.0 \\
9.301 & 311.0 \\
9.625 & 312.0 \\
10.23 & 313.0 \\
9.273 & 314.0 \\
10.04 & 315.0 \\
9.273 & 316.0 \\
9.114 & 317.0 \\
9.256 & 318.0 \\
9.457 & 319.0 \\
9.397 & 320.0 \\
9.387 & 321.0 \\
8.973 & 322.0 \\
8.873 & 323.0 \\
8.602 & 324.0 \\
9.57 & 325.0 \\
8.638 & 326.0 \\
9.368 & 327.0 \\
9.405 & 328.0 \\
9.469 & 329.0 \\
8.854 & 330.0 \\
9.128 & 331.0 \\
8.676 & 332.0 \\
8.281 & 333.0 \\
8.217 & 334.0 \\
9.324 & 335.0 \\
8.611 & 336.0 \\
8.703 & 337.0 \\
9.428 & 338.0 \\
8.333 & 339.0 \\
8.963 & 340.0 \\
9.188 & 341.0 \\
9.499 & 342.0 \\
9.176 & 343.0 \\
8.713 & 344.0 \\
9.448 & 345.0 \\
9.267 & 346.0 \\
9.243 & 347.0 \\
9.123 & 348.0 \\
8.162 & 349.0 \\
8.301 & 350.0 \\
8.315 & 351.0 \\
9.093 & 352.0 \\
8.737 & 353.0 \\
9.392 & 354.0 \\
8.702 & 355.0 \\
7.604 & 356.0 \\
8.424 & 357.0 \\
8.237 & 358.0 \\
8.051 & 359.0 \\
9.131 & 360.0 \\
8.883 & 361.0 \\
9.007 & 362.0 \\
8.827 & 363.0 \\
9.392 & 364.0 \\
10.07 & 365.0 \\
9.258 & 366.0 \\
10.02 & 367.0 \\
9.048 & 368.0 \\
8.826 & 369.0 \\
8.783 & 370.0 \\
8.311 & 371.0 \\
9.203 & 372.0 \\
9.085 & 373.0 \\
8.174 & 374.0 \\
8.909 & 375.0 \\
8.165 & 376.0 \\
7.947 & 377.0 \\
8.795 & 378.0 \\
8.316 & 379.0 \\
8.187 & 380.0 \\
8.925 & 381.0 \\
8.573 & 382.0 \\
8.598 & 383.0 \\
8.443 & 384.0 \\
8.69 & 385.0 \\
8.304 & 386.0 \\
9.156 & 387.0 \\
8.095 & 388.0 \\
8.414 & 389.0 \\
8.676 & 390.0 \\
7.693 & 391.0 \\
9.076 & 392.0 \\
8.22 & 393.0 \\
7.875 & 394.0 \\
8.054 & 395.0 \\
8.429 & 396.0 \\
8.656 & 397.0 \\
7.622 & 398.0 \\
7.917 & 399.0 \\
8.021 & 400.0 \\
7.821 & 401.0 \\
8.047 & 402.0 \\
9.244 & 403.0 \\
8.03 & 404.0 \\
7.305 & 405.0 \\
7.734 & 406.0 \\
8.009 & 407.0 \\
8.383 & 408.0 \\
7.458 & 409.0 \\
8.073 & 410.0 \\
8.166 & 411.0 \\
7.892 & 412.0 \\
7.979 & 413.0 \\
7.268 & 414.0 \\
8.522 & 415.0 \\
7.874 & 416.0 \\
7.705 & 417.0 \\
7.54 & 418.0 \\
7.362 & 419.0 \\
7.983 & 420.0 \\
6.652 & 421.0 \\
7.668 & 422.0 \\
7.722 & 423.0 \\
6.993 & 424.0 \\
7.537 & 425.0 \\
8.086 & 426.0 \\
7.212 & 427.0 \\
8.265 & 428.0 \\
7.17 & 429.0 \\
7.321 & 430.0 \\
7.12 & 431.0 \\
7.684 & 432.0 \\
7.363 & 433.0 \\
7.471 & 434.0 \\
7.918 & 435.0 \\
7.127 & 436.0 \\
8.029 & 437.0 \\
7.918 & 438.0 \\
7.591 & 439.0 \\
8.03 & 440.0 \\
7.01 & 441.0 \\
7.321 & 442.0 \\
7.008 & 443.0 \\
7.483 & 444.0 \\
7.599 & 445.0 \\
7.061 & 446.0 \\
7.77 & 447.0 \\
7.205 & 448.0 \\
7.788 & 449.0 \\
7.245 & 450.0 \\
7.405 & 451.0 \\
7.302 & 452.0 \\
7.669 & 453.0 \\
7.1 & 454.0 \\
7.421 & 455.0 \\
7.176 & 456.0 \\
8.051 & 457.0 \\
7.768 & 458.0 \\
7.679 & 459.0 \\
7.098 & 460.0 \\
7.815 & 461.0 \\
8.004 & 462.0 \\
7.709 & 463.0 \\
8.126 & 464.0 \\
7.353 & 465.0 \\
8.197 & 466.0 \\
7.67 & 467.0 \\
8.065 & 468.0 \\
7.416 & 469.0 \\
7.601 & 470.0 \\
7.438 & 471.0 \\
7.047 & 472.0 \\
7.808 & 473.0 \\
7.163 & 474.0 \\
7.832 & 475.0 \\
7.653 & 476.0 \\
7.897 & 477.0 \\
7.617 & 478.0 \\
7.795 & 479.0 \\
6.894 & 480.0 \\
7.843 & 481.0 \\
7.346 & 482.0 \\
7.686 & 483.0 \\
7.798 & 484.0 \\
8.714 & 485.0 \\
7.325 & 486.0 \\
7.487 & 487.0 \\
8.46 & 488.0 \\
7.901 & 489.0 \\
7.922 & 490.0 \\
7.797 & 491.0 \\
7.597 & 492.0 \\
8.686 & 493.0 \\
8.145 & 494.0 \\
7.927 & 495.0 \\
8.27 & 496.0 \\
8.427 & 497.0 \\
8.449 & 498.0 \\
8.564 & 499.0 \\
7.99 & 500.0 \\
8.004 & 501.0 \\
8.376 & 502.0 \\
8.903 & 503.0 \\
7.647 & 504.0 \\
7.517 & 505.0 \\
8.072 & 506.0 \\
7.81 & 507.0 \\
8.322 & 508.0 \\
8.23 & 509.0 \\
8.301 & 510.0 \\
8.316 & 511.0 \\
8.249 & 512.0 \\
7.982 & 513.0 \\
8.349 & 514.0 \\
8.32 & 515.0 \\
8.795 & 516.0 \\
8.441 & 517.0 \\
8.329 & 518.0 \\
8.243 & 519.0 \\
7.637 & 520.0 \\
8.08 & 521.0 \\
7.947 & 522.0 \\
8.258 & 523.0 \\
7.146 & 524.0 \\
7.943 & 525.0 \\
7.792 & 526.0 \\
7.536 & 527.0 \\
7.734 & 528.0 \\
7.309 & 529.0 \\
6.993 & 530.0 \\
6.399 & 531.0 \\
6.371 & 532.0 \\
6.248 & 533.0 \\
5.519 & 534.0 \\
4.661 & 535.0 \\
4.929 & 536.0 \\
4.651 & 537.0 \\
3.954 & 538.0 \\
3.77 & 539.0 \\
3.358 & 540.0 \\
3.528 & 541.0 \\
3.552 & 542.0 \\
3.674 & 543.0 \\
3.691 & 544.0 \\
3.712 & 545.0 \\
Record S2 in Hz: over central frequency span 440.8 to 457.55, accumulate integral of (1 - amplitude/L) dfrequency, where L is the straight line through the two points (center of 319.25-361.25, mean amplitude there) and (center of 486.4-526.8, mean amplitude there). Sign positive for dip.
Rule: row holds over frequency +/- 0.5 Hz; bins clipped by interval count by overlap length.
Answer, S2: 2.0 Hz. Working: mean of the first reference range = 8.88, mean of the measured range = 7.4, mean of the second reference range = 8.11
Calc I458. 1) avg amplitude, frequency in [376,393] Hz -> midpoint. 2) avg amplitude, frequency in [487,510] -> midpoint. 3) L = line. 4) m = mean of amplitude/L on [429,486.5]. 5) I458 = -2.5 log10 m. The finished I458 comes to 0.09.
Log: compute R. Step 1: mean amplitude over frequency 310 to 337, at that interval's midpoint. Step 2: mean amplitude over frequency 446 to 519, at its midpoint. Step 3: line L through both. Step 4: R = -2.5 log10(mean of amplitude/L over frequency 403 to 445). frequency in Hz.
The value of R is 0.09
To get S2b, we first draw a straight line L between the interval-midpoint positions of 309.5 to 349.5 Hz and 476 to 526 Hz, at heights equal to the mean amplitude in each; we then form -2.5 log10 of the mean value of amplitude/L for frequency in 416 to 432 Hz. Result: 0.14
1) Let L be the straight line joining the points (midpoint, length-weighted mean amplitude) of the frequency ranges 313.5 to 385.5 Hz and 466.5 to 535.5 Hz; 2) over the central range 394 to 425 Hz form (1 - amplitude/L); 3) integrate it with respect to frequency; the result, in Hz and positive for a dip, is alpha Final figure 2.2 Hz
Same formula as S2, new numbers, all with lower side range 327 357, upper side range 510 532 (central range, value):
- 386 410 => 1.09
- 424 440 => 1.50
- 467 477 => 0.69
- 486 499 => -0.08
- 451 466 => 1.12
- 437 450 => 1.27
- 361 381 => -0.34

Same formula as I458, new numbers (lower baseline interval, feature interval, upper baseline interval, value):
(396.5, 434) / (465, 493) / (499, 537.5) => -0.01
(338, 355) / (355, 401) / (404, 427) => -0.02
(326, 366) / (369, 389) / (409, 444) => -0.03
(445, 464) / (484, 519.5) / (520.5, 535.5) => -0.13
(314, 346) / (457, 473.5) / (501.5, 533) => 0.07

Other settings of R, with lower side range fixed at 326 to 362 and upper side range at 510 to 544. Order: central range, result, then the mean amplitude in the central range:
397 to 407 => 0.02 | 8.01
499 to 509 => -0.17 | 8.1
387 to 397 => -0.01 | 8.34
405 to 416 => 0.02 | 7.92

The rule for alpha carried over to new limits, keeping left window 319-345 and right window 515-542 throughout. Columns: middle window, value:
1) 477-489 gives -1.01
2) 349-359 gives 0.28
